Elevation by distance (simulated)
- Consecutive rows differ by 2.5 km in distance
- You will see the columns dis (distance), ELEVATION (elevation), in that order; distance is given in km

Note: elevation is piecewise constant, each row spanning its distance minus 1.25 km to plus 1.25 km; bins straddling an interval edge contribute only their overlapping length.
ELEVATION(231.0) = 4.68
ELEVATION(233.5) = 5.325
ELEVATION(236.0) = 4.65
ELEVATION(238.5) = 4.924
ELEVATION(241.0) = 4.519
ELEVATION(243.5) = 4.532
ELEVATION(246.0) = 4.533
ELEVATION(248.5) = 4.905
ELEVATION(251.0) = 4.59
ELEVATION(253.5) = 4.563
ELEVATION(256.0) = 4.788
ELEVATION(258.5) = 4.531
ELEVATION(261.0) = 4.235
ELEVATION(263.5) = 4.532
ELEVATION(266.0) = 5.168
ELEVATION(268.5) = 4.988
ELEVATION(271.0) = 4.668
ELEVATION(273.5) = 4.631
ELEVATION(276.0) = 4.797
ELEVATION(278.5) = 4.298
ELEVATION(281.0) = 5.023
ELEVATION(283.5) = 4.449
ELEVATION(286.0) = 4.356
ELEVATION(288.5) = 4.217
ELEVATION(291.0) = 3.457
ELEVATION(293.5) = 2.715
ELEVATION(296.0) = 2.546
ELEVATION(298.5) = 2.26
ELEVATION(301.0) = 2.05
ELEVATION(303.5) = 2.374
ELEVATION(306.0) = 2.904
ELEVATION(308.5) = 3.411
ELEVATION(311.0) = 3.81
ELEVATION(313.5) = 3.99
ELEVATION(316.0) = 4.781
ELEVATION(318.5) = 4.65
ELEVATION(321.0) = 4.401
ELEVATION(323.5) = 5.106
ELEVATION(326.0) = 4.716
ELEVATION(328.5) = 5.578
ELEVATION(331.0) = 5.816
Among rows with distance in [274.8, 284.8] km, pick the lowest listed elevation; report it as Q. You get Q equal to 4.298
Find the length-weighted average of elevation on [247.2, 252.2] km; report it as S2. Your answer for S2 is 4.75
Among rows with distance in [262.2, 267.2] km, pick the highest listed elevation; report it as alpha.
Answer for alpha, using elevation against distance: 5.168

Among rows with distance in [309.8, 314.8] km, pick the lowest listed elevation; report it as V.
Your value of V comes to 3.81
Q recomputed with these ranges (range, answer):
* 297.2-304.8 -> 2.05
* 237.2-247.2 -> 4.519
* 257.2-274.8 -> 4.235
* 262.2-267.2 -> 4.532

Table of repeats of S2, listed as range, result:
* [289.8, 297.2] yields 2.9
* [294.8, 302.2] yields 2.29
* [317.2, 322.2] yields 4.53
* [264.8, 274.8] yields 4.86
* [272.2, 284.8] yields 4.64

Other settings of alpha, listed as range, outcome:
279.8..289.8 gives 5.023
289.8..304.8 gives 3.457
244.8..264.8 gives 4.905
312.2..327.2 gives 5.106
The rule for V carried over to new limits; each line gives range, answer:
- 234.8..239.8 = 4.65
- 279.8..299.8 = 2.26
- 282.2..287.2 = 4.356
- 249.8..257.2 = 4.563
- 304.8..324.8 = 2.904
